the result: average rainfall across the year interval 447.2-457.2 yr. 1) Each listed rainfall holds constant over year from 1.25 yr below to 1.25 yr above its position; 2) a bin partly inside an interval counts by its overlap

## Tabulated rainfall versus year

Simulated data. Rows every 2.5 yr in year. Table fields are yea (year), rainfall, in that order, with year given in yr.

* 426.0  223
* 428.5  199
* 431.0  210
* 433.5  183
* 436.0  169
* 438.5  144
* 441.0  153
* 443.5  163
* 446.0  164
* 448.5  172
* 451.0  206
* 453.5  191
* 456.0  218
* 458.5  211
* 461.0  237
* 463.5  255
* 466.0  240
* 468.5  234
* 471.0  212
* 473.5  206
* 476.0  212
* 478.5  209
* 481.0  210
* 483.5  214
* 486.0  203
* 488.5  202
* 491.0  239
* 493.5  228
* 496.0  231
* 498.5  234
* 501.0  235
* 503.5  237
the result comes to 196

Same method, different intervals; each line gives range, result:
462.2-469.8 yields 243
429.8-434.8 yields 196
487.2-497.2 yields 225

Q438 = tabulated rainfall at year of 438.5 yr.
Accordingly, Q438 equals 144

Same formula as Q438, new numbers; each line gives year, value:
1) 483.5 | 214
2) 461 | 237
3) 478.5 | 209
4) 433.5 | 183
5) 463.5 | 255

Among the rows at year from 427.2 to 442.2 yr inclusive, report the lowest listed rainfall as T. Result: 144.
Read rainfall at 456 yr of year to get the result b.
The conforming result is 218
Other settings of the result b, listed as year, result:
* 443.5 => 163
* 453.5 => 191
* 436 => 169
